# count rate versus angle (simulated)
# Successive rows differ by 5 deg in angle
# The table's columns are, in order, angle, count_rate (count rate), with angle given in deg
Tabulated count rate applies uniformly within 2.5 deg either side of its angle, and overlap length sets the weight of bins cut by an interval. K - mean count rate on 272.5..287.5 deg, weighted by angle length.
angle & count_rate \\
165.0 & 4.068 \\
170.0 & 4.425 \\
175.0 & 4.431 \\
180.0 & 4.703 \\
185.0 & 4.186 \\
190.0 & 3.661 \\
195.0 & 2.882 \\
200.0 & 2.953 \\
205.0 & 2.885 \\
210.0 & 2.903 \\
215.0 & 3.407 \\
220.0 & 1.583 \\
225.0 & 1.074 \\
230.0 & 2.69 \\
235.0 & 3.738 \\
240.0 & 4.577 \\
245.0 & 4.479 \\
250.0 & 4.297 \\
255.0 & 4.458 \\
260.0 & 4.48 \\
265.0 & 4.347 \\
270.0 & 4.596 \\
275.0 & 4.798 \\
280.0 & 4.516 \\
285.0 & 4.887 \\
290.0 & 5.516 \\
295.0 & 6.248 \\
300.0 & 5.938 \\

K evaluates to 4.73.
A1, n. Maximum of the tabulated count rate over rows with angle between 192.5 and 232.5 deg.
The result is 3.407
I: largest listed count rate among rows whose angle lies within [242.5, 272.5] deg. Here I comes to 4.596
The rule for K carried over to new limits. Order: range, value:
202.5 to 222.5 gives 2.69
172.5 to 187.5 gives 4.44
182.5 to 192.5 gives 3.92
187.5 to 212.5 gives 3.06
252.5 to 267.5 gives 4.43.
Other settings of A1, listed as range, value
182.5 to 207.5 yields 4.186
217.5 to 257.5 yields 4.577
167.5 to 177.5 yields 4.431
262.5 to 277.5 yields 4.798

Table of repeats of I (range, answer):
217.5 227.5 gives 1.583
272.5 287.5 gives 4.887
